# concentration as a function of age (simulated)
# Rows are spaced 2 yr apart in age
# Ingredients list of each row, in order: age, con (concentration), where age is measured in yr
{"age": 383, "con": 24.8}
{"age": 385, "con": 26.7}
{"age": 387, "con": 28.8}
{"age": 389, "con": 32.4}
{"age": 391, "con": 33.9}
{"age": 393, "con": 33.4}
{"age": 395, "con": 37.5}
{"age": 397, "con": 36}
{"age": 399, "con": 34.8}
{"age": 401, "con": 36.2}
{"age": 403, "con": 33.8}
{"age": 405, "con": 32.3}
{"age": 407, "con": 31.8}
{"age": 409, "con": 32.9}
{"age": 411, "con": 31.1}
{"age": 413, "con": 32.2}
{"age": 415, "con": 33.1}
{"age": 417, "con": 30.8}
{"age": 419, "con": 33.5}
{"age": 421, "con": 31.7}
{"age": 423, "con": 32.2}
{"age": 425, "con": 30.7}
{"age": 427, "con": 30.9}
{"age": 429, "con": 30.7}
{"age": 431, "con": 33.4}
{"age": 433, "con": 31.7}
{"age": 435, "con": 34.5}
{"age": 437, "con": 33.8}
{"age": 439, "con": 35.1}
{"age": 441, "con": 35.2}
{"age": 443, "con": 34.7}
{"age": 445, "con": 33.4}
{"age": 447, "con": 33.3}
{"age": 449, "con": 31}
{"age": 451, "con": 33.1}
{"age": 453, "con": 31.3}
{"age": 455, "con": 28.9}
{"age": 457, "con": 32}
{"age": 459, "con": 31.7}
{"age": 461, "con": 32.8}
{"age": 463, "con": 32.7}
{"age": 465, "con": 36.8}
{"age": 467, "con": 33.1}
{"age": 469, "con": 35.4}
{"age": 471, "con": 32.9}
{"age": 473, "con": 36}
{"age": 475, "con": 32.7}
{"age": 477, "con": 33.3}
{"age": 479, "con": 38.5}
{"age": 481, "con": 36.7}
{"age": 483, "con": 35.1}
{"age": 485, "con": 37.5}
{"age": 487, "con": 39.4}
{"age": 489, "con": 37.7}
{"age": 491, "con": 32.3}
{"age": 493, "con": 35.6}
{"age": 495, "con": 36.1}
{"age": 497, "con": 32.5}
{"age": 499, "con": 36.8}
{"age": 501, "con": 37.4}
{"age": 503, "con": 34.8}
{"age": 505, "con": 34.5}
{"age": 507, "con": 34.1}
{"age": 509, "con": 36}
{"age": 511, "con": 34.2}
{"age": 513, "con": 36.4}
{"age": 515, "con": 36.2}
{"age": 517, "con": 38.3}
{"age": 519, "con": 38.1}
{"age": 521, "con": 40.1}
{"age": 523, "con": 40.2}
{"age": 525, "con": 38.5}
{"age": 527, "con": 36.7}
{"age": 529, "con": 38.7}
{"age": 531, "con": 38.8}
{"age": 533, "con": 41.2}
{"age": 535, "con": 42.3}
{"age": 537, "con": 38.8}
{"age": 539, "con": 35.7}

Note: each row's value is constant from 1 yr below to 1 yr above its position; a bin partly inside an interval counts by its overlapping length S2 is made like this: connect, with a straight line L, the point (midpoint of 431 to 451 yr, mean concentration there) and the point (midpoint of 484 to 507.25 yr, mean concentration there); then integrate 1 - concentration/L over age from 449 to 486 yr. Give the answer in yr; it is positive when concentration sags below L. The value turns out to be 0.9 yr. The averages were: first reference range 33.6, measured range 33.8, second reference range 35.8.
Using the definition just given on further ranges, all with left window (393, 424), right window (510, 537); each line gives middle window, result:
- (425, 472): 2.9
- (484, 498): 0.4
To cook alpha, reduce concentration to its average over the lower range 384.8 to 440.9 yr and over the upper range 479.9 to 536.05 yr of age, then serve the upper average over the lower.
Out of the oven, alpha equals 1.1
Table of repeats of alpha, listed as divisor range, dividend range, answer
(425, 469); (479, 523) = 1.11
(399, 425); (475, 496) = 1.10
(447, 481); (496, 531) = 1.10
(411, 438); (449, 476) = 1.02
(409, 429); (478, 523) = 1.14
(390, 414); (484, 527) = 1.08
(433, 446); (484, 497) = 1.06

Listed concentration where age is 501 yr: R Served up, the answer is 37.4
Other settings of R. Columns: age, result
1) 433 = 31.7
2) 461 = 32.8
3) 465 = 36.8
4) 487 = 39.4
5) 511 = 34.2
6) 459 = 31.7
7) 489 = 37.7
